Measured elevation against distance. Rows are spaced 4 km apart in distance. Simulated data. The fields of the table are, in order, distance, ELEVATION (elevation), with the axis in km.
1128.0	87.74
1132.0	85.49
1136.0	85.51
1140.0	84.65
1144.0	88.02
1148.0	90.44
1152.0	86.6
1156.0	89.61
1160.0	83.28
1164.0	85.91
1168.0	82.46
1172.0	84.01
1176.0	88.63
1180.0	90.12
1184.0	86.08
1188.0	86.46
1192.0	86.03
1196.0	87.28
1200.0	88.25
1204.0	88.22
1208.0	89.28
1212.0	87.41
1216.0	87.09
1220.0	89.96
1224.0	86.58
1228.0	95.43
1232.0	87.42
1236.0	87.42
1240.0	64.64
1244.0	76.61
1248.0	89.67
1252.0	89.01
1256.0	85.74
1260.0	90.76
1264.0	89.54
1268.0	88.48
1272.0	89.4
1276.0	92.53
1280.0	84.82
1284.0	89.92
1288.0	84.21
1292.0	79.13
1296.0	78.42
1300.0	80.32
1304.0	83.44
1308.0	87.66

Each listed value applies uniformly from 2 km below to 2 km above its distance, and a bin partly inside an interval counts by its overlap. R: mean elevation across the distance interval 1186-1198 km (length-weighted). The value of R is 86.6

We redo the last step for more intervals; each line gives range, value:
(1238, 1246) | 70.6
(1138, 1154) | 87.4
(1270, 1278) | 91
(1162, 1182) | 86.2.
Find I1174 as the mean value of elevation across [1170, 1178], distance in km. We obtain 86.3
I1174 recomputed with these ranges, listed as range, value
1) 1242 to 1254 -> 85.1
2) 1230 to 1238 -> 87.4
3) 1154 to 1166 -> 86.3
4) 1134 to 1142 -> 85.1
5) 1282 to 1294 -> 84.4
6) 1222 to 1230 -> 91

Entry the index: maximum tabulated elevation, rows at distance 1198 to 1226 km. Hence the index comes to 89.96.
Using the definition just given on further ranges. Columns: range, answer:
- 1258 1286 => 92.53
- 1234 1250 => 89.67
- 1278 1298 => 89.92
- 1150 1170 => 89.61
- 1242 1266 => 90.76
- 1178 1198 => 90.12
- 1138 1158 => 90.44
